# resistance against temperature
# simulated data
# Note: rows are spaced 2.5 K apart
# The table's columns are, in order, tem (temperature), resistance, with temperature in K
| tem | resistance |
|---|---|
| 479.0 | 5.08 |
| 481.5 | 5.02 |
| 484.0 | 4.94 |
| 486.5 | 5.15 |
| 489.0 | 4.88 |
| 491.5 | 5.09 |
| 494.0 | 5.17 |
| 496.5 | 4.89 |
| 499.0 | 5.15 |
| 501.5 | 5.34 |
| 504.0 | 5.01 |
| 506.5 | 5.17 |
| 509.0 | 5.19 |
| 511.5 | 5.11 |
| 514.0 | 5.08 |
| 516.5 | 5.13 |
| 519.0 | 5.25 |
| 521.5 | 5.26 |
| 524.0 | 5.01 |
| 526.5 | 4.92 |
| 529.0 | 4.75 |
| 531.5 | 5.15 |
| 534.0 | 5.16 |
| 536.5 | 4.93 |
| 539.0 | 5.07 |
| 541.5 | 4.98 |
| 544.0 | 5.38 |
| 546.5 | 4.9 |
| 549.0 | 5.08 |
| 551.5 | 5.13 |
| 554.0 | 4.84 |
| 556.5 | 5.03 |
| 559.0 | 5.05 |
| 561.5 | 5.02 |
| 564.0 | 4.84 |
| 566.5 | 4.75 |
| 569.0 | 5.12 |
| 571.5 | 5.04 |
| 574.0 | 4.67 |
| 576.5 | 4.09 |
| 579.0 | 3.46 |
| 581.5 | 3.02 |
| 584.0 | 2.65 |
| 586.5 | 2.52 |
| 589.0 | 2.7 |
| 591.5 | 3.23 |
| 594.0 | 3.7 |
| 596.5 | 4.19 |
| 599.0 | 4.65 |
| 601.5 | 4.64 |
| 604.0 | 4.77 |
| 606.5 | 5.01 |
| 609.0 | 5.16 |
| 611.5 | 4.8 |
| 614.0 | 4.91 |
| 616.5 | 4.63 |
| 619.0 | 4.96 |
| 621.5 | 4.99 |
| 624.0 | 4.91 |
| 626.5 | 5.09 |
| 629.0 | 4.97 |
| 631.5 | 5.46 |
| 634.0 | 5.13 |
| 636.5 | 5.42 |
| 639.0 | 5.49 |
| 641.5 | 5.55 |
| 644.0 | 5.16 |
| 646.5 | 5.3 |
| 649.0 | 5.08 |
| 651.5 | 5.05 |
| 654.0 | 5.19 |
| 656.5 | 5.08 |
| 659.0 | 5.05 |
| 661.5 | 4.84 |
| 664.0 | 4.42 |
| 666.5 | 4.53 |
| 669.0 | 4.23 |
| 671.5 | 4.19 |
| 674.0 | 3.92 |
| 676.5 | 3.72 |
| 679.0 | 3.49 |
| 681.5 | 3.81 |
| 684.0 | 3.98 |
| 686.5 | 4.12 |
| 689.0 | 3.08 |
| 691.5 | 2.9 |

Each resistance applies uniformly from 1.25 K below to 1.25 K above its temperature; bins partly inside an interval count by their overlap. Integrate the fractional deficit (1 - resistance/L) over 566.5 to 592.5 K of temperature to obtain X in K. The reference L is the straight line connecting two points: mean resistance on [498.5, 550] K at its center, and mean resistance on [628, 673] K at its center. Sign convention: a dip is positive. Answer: 6.9 K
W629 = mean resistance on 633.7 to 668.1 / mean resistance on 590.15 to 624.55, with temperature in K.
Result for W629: 1.1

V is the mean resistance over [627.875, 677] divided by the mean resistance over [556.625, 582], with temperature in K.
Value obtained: 1.07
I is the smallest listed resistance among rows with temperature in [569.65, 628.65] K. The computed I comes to 2.52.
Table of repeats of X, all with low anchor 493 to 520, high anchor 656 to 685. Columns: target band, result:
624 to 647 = -4.3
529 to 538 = -0.1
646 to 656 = -1.8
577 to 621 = 5.2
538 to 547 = -0.3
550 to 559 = -0.2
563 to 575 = -0.2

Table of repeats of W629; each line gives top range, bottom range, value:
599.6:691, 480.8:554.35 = 0.93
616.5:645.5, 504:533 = 1.02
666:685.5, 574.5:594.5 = 1.24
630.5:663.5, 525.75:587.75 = 1.12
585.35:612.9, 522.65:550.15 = 0.82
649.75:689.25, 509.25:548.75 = 0.85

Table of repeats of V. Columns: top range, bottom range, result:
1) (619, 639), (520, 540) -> 1.02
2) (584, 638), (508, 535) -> 0.89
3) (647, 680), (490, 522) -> 0.89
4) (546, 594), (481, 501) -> 0.84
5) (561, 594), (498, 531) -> 0.76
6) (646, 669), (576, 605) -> 1.36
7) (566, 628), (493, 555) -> 0.85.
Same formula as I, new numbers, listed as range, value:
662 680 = 3.49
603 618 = 4.63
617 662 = 4.84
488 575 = 4.67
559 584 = 2.65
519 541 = 4.75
